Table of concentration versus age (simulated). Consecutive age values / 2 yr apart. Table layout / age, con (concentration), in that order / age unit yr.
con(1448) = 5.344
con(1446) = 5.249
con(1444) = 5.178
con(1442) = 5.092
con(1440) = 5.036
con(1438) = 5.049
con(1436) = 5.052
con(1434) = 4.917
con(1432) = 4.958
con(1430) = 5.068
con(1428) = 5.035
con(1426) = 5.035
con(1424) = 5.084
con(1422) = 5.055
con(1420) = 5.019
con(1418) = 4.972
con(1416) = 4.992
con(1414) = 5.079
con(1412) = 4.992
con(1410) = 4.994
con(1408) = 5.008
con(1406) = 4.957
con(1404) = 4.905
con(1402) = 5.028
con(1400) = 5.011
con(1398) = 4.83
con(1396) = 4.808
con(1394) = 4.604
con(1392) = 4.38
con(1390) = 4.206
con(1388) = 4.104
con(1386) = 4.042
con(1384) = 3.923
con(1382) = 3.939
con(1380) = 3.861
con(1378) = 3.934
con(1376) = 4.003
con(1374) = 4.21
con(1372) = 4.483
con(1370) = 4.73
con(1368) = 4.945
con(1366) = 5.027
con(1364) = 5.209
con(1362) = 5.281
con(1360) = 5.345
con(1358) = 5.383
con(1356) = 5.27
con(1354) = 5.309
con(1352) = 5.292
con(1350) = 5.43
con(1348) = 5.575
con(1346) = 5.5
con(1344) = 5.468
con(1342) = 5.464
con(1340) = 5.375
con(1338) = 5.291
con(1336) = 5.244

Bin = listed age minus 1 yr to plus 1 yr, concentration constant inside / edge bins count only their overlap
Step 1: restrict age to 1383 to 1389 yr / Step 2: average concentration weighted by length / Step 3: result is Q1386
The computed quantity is 4.02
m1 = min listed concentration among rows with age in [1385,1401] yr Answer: 4.042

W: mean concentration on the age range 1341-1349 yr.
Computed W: 5.5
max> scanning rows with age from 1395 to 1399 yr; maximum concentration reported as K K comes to 4.83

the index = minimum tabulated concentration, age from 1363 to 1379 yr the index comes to 3.934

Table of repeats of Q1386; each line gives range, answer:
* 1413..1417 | 5.04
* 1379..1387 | 3.94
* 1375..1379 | 3.97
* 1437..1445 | 5.09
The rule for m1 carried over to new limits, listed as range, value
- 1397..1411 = 4.83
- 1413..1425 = 4.972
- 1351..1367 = 5.027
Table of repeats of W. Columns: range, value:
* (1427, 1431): 5.05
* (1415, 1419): 4.98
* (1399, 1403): 5.02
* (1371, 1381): 4.1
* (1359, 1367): 5.22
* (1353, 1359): 5.32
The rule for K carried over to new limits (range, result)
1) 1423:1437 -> 5.084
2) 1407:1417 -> 5.079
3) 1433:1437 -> 5.052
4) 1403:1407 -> 4.957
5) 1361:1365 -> 5.281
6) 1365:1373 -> 5.027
